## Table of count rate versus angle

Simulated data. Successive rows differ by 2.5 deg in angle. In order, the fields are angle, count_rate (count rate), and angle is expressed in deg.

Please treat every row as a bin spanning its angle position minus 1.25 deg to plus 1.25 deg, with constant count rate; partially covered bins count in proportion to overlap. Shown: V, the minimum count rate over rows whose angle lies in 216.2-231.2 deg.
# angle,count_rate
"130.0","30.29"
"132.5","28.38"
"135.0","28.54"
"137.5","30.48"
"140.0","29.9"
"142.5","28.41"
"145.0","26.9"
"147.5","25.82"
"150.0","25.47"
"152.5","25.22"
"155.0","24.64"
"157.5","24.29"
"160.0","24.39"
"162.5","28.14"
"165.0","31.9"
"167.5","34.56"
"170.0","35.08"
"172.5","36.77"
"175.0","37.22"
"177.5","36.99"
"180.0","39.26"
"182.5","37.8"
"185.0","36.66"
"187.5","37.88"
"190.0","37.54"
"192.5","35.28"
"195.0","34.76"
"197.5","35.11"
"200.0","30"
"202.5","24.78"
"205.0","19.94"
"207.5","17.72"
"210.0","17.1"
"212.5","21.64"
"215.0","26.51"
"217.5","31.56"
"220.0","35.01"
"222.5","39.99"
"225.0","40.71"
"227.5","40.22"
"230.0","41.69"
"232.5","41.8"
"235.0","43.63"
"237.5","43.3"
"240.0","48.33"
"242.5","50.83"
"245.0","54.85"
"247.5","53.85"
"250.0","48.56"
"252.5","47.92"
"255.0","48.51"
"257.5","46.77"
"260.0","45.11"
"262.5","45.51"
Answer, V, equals 31.56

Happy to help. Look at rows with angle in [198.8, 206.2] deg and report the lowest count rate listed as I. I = 19.94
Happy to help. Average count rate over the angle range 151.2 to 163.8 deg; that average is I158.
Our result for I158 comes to 25.4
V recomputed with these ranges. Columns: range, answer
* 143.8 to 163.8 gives 24.29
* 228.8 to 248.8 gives 41.69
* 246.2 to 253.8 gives 47.92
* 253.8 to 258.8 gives 46.77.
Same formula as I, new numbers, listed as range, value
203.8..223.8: 17.1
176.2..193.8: 35.28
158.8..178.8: 24.39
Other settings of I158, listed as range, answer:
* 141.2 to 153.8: 26.4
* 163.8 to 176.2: 35.1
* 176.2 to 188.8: 37.7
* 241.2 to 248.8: 53.1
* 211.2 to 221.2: 28.6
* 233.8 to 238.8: 43.5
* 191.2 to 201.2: 33.8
